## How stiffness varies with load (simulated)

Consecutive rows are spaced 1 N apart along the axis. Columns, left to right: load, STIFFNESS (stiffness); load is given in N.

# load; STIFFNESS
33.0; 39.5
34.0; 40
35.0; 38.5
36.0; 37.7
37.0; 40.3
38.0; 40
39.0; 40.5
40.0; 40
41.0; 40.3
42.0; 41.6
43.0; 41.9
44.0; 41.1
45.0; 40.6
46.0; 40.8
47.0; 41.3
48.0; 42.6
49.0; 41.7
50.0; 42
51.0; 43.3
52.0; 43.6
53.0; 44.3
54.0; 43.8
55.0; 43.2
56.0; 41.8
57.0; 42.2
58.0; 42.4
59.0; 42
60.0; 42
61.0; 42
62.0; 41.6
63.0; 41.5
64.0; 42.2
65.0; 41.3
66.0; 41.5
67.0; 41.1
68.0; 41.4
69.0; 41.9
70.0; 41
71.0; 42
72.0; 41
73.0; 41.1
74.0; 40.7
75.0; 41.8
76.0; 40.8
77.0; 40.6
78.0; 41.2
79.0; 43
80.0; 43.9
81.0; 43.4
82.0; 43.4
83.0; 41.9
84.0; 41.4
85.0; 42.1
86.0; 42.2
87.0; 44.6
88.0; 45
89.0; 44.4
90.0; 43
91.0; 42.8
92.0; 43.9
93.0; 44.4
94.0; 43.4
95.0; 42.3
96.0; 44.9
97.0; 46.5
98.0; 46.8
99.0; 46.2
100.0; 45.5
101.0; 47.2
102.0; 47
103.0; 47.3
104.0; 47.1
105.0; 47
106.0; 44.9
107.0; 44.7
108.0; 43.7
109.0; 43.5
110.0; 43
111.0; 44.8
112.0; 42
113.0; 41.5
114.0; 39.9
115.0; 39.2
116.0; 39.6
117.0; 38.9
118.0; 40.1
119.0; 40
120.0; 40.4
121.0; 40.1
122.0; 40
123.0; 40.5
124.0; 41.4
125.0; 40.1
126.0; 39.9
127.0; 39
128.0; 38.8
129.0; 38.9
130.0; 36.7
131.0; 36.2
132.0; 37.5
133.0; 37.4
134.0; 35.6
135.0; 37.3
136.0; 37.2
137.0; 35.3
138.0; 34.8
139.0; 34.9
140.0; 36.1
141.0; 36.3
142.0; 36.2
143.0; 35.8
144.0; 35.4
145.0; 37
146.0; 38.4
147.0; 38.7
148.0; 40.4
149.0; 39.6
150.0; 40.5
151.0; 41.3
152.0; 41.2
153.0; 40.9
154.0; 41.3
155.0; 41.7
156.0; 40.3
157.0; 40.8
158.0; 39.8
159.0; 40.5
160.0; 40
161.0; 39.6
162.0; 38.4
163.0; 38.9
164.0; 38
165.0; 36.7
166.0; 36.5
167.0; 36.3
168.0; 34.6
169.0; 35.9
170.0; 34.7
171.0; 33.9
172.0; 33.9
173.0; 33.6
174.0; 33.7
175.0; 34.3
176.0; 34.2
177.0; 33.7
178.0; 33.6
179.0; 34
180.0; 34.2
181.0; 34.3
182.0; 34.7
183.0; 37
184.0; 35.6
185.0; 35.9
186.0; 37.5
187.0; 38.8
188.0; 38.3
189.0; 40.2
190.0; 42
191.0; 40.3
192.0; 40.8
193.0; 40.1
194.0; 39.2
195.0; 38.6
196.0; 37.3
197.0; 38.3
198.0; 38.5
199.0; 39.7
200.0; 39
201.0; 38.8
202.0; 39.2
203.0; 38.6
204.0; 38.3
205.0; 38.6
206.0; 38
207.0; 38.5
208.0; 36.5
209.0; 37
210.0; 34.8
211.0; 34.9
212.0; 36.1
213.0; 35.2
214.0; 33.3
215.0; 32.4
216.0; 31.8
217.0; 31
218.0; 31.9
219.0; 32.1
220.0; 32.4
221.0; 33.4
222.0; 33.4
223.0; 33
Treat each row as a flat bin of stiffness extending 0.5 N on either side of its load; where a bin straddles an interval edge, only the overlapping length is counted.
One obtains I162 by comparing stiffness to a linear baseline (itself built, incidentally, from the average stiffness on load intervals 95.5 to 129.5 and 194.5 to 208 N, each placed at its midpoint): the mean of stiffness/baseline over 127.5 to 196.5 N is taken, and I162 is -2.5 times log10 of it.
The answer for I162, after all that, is 0.08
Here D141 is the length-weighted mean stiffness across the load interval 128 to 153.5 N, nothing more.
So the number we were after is 37.6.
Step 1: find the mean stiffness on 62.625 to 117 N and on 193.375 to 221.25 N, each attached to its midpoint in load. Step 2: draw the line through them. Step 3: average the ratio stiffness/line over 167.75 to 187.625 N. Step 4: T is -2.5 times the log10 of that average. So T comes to 0.09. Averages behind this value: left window 43.1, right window 36.2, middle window 34.9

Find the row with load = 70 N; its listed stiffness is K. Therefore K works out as 41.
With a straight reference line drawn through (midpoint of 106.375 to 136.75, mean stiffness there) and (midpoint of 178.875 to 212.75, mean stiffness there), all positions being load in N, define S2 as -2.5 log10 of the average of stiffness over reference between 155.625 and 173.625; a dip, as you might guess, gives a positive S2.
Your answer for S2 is 0.04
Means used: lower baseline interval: 39.9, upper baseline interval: 37.8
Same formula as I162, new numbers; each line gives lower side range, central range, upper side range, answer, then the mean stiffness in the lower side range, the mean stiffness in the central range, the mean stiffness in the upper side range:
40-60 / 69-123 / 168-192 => -0.08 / 42.1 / 42.9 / 35.9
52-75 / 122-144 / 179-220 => 0.05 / 41.9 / 37.4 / 36.8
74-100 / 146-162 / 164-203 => -0.04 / 43.3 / 40.3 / 36.8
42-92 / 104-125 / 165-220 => -0.05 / 42.2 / 41.8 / 36.3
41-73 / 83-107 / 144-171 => -0.10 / 41.9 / 44.7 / 38.8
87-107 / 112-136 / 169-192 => 0.08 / 45.2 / 39.1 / 35.9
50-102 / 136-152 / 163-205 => 0.05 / 42.9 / 37.5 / 36.9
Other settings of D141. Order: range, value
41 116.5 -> 42.8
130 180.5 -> 37.1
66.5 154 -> 41.2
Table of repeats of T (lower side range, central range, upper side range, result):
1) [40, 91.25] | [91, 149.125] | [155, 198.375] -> -0.03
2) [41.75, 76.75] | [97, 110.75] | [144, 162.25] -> -0.12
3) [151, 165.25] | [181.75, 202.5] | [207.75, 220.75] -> -0.07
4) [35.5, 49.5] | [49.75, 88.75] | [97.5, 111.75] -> 0.01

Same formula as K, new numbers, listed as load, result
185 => 35.9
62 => 41.6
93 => 44.4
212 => 36.1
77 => 40.6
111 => 44.8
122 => 40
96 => 44.9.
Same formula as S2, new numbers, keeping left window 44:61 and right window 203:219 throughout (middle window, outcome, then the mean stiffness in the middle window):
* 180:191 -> -0.031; 37.4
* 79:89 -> -0.059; 43.2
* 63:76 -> 0.004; 41.4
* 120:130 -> -0.018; 39.7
